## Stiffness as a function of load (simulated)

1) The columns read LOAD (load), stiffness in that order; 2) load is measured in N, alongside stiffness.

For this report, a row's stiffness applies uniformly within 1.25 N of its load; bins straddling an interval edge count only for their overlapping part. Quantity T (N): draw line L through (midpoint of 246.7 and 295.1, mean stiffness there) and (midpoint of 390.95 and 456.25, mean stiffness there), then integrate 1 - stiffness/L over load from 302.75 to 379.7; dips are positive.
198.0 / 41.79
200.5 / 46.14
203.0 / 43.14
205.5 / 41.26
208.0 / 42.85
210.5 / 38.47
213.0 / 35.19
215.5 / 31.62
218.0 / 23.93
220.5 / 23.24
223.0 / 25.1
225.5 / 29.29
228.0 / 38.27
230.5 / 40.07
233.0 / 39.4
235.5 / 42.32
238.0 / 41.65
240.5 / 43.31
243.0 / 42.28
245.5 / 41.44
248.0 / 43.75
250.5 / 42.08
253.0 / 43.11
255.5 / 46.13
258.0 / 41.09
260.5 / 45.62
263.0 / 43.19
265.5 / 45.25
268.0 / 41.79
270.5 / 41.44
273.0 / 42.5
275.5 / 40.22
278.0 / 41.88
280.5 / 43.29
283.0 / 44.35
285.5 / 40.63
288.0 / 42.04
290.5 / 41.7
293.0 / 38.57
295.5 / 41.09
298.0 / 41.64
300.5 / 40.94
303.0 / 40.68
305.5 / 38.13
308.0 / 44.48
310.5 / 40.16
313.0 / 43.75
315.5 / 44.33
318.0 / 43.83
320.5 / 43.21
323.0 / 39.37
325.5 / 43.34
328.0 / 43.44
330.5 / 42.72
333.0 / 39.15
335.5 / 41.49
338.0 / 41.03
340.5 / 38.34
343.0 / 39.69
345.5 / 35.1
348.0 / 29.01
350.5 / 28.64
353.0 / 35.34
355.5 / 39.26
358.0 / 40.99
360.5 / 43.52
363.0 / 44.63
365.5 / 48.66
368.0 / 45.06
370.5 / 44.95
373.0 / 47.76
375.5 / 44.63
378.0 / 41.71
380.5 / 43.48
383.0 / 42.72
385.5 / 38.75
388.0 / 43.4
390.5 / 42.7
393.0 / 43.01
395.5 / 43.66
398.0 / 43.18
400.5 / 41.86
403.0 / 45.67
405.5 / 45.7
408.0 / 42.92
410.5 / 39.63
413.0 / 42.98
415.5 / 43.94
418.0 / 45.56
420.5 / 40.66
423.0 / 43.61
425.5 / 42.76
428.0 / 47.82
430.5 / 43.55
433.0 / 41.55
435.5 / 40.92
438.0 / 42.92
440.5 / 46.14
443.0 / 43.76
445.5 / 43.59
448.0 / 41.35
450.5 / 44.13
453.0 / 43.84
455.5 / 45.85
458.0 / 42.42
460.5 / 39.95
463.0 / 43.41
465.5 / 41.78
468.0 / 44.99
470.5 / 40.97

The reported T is 3.2 N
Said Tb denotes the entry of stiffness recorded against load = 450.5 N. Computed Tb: 44.13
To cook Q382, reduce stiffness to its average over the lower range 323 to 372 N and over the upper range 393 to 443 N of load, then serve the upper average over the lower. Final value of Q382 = 1.1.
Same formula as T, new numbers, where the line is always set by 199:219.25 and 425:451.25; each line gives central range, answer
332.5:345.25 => 0.5 N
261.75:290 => -2.1 N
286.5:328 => -1.5 N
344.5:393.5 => 0.8 N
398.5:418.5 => -0.3 N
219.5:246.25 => 1.0 N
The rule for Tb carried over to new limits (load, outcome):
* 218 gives 23.93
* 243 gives 42.28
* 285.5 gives 40.63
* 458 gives 42.42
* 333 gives 39.15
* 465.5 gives 41.78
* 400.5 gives 41.86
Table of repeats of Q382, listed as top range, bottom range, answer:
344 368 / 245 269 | 0.89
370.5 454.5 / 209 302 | 1.09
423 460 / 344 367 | 1.13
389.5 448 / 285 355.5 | 1.08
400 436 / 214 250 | 1.20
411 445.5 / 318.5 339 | 1.04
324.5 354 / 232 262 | 0.89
